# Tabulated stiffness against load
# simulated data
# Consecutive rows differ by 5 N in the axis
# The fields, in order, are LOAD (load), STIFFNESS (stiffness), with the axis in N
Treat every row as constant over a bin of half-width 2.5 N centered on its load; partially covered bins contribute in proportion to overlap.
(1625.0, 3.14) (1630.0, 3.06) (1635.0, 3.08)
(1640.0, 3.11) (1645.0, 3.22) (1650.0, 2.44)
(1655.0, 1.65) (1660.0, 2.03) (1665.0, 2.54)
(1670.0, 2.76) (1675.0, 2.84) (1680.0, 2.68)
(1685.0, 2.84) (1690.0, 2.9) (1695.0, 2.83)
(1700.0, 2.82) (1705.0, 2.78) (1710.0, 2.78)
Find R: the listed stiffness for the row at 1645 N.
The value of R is 3.22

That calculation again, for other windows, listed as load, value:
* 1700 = 2.82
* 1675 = 2.84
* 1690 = 2.9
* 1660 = 2.03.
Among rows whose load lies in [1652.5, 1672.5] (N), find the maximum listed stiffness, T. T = 2.76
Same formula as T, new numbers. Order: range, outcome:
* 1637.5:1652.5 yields 3.22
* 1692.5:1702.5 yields 2.83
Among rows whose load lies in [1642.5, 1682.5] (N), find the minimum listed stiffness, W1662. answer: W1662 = 1.65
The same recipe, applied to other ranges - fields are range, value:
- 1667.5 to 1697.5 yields 2.68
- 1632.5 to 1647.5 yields 3.08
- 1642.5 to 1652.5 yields 2.44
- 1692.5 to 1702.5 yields 2.82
